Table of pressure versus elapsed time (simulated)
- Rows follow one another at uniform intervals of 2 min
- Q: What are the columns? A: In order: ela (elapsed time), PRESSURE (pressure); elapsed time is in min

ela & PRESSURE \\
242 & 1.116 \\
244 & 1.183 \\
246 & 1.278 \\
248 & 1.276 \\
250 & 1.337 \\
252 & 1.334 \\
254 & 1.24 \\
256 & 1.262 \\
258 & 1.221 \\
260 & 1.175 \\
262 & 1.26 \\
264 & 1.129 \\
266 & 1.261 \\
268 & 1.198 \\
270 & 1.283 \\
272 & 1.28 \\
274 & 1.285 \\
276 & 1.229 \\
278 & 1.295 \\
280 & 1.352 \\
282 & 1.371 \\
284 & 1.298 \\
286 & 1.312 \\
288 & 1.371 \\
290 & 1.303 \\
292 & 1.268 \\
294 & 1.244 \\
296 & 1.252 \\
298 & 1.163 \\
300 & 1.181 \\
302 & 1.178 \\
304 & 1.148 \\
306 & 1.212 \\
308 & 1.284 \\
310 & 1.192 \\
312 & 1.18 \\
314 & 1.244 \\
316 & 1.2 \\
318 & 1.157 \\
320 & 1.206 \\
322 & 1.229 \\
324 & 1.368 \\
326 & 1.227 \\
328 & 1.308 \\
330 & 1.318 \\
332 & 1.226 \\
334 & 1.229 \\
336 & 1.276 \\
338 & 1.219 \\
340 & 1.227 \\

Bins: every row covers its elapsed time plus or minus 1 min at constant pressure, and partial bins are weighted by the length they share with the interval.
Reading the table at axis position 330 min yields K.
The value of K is 1.318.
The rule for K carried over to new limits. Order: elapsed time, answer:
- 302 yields 1.178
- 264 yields 1.129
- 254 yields 1.24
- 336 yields 1.276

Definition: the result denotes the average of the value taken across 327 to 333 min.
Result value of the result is 1.28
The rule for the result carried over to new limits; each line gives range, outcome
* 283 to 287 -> 1.31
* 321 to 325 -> 1.3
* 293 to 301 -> 1.21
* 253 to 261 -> 1.22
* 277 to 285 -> 1.33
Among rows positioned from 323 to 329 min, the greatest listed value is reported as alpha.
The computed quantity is 1.368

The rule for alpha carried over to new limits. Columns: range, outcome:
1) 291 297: 1.268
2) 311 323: 1.244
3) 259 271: 1.283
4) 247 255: 1.337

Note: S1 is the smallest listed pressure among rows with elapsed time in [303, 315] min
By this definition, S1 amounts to 1.148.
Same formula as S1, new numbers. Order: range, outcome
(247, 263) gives 1.175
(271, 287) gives 1.229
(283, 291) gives 1.298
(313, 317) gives 1.2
